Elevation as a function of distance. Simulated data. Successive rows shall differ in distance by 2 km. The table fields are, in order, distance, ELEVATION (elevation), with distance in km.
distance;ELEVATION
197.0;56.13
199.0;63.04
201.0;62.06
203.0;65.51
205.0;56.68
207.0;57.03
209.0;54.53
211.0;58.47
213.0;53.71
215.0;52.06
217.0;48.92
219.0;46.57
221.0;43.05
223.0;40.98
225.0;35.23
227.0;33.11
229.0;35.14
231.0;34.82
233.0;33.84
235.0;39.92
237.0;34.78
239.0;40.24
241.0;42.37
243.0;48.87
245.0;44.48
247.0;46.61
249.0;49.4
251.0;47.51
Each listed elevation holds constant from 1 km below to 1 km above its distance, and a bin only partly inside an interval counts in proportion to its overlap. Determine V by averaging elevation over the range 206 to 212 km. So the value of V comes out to 56.7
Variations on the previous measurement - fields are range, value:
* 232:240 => 37.2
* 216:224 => 44.9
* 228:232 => 35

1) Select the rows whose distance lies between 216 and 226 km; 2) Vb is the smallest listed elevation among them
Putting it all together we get 35.23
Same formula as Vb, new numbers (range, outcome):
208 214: 53.71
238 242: 40.24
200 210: 54.53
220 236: 33.11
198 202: 62.06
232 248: 33.84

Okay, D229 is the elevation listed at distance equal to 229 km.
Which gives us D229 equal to 35.14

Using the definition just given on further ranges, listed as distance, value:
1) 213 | 53.71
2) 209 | 54.53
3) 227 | 33.11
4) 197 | 56.13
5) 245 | 44.48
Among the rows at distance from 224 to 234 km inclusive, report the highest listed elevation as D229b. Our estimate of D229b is 35.23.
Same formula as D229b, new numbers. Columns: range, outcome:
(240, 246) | 48.87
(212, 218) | 53.71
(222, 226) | 40.98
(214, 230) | 52.06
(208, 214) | 58.47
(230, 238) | 39.92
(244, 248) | 46.61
